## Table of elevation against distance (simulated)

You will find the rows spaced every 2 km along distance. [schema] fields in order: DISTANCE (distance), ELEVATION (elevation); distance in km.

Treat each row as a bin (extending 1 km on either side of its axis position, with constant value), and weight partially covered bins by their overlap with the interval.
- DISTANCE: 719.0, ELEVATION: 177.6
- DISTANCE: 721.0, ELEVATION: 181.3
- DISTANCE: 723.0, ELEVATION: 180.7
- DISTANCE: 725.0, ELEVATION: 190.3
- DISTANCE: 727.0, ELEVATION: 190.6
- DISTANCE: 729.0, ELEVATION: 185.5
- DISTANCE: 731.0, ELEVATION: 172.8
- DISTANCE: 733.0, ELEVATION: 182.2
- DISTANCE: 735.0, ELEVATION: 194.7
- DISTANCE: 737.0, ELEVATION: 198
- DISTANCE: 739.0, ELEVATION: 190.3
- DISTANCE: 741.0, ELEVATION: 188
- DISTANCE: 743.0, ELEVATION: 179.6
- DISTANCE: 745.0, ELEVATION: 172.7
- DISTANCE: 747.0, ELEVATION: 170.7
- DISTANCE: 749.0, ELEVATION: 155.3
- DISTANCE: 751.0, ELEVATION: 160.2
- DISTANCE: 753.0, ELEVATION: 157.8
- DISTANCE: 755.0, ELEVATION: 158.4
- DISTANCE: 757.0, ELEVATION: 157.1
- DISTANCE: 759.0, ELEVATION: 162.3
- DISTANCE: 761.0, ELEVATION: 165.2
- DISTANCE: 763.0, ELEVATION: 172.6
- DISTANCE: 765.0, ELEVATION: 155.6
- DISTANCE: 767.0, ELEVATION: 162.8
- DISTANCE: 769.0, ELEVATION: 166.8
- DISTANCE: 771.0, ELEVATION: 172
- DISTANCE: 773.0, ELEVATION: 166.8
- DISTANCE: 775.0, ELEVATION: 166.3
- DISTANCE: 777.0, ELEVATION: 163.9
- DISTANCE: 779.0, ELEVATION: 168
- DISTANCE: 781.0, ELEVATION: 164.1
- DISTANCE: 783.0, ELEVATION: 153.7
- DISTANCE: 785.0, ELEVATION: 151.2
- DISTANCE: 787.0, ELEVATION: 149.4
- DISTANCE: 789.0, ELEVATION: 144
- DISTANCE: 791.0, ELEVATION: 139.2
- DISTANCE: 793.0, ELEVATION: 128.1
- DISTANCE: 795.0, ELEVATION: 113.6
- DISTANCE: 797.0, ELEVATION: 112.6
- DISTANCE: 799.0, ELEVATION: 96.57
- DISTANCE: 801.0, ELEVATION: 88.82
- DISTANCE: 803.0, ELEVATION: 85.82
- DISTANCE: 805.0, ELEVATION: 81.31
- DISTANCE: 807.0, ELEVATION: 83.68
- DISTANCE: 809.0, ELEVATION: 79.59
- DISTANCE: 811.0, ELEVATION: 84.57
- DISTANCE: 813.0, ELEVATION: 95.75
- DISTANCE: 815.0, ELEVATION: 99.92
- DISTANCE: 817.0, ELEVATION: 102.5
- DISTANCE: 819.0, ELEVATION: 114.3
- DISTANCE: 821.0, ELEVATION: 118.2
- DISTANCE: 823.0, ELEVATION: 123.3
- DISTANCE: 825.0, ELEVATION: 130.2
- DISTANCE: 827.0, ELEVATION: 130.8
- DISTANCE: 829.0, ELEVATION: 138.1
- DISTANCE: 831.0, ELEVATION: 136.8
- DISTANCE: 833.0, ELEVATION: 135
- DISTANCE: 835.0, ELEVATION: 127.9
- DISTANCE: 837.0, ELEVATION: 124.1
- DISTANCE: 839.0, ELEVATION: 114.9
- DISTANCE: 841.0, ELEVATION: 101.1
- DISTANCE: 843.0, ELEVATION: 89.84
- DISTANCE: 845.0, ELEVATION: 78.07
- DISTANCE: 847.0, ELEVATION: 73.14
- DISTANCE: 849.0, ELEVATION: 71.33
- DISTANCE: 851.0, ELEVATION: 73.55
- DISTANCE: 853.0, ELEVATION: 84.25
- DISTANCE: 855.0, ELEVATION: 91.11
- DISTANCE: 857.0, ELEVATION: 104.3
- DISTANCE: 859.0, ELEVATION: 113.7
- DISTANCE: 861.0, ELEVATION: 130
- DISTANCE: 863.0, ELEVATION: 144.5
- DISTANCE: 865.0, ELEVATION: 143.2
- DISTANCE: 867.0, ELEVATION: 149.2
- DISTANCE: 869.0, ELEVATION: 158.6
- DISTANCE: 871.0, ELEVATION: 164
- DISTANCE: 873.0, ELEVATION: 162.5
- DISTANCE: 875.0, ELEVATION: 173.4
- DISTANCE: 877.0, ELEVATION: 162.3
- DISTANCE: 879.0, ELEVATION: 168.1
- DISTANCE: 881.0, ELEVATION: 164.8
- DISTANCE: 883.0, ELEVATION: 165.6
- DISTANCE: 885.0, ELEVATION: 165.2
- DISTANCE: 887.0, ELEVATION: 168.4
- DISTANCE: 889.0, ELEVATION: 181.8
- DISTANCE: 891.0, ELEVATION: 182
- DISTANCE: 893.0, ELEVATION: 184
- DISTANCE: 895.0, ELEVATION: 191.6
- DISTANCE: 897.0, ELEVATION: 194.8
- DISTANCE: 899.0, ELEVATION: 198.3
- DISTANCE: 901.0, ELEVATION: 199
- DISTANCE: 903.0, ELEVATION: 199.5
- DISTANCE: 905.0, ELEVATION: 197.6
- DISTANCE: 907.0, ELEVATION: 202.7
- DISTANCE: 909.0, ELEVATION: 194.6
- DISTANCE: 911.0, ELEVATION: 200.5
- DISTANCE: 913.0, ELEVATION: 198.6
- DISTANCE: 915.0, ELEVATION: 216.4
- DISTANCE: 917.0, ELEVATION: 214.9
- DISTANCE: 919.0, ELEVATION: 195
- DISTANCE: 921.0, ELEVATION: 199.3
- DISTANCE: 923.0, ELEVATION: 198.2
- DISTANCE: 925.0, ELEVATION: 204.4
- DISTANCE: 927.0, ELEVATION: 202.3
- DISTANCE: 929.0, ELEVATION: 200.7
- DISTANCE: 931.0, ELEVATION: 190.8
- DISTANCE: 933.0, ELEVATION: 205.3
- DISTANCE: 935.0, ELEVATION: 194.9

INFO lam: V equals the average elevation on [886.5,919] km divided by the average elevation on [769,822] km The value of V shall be 1.57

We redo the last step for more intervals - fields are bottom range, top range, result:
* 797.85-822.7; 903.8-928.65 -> 2.12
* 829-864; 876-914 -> 1.74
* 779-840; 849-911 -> 1.34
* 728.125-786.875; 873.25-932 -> 1.12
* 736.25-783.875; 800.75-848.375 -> 0.63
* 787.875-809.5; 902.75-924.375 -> 1.91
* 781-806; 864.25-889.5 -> 1.34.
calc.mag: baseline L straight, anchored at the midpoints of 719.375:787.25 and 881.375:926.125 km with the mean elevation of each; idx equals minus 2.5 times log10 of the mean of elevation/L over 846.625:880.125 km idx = 0.41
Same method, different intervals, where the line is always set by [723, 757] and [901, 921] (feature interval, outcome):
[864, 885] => 0.22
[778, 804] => 0.38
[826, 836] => 0.38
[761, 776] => 0.10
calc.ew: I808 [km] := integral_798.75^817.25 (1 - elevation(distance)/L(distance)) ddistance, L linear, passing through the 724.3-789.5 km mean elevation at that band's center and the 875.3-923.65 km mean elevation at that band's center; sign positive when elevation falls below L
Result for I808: 9.2 km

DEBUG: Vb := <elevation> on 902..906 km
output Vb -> 199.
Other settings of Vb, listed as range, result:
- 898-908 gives 199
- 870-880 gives 166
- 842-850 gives 78.1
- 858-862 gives 122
